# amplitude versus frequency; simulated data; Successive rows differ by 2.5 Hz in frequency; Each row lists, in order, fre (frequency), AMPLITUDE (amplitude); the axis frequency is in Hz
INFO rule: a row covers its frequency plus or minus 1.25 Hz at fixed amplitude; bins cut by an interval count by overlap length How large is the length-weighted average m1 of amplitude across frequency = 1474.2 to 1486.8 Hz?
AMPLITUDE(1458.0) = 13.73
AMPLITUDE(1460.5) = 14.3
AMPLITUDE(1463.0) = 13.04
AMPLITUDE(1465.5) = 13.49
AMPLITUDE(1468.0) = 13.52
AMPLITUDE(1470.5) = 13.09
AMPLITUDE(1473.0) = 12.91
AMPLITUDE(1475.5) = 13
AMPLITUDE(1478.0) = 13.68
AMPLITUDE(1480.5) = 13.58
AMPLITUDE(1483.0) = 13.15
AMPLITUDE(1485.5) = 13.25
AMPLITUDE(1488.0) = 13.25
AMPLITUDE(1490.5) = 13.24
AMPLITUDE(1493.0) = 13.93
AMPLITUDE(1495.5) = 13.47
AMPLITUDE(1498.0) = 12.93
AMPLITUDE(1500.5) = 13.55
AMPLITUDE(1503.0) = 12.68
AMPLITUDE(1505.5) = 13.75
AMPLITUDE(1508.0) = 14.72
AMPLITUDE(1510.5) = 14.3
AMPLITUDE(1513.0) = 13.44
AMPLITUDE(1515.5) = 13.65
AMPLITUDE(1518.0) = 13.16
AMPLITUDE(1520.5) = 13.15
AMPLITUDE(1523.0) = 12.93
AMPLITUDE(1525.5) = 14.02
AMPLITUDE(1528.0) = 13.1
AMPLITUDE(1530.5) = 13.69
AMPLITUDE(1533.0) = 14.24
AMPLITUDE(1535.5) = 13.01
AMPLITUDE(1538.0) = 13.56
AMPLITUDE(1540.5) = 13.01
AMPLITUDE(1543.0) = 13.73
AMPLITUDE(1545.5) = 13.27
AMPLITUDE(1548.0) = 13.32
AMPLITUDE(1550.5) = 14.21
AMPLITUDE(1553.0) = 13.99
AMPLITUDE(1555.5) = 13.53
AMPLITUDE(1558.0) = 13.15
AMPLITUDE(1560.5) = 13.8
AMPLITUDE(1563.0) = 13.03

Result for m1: 13.3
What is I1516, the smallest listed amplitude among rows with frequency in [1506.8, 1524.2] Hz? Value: 12.93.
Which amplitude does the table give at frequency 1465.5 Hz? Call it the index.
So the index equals 13.49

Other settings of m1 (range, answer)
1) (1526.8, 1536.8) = 13.5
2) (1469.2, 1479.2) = 13.2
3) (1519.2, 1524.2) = 13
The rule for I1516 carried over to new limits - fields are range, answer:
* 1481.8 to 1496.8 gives 13.15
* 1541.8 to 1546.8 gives 13.27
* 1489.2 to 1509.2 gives 12.68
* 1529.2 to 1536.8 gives 13.01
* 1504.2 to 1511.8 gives 13.75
